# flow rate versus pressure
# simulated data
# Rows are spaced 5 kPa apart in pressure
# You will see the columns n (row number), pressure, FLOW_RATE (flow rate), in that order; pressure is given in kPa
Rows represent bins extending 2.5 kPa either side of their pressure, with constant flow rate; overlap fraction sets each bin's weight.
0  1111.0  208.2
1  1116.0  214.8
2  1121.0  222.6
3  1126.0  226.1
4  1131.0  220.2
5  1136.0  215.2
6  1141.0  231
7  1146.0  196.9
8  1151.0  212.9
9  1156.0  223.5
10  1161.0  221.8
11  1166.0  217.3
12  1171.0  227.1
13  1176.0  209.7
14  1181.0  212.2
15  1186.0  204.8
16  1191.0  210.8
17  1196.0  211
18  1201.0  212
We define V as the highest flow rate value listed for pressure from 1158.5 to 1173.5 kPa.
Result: 227.1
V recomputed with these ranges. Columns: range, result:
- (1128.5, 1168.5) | 231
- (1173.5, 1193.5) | 212.2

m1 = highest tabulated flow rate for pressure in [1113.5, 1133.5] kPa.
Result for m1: 226.1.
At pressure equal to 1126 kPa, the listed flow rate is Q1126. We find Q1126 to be 226.1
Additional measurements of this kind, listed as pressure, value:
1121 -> 222.6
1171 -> 227.1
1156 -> 223.5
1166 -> 217.3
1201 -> 212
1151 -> 212.9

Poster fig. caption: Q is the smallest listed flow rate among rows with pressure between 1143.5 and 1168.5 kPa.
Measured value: 196.9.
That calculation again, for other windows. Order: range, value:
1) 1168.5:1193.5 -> 204.8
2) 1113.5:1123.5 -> 214.8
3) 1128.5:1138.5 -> 215.2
